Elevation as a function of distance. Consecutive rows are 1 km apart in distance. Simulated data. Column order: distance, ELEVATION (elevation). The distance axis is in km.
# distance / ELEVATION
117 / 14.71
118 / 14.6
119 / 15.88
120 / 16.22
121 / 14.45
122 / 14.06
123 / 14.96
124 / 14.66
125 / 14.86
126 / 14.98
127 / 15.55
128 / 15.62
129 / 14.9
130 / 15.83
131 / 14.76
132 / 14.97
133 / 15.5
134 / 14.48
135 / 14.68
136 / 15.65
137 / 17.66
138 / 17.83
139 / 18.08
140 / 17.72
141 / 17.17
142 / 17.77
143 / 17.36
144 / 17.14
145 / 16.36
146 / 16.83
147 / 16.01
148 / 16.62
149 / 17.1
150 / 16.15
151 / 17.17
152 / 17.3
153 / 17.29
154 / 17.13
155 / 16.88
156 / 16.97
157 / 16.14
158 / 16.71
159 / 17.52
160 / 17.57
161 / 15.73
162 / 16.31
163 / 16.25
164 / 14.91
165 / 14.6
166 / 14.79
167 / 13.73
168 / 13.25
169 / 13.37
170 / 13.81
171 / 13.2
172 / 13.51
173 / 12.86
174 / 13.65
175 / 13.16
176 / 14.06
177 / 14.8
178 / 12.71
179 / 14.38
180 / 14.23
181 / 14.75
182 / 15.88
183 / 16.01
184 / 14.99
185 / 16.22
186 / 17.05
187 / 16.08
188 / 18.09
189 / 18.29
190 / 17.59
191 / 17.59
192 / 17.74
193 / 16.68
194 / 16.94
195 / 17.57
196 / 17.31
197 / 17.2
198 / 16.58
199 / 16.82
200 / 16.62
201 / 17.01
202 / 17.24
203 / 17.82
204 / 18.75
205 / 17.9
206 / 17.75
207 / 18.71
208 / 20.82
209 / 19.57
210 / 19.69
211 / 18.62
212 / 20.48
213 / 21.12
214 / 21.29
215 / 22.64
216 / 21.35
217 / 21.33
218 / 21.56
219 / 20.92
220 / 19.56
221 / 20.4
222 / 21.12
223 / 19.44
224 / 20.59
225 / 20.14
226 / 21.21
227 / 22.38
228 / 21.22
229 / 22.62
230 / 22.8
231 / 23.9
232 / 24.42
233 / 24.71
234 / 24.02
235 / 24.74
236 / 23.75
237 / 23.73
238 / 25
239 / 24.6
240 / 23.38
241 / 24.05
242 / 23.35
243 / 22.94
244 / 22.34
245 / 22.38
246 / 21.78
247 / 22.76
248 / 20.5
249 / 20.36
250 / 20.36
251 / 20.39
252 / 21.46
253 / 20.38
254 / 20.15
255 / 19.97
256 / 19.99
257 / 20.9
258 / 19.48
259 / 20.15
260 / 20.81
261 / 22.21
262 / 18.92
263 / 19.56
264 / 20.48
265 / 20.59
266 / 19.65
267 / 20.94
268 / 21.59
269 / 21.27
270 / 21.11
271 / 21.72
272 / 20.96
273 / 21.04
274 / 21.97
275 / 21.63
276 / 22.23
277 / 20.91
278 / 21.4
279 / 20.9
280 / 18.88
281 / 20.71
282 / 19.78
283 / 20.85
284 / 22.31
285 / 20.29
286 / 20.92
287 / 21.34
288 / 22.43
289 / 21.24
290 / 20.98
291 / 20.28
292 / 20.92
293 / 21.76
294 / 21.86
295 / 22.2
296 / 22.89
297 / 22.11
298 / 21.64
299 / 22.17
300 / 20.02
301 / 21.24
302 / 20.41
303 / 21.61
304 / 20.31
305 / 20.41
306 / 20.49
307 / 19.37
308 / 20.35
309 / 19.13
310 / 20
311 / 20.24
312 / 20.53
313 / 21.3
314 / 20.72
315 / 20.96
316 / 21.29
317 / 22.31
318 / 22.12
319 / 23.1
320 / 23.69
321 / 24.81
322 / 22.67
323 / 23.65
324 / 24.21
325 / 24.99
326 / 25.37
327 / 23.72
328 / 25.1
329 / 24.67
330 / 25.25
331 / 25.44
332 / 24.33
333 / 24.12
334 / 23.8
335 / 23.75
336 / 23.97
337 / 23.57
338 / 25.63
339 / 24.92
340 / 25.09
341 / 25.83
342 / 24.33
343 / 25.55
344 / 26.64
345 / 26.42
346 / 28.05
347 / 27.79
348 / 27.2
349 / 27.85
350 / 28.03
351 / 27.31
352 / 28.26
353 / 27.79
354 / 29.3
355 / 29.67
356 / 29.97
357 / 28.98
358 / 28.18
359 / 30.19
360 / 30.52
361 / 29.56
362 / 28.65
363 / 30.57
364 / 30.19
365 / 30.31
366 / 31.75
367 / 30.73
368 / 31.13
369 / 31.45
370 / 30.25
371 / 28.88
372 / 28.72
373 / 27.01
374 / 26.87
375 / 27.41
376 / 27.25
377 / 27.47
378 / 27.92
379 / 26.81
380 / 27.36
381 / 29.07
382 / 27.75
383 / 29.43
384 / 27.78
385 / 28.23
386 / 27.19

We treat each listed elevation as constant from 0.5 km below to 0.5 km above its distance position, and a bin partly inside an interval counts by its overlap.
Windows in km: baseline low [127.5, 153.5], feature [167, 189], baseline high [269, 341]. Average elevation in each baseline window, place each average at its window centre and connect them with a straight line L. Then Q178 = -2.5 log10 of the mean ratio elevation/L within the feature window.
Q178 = 0.21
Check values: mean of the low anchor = 16.5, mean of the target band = 14.6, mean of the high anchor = 22.1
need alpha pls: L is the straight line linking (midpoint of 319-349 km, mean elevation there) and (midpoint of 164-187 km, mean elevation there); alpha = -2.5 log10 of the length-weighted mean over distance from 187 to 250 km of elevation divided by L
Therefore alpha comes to -0.18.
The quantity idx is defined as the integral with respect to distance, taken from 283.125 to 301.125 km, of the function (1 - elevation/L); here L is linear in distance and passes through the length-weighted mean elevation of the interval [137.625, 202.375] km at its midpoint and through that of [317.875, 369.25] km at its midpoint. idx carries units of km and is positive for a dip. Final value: 1.6 km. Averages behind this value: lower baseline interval 16.1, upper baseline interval 26.7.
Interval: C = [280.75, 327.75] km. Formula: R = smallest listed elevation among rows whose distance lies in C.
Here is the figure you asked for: 19.13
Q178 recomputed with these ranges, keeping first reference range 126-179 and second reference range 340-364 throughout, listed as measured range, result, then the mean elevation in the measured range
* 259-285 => 0.111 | 20.9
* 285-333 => 0.155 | 22.1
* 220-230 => -0.043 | 21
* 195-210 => 0.053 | 17.9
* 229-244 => -0.143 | 23.9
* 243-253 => 0.011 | 21.4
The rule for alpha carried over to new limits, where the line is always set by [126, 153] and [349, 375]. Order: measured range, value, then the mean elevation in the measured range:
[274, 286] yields 0.17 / 20.9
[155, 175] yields 0.19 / 15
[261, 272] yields 0.15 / 20.7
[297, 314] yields 0.25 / 20.6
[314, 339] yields 0.15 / 23.8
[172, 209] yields 0.18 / 16.4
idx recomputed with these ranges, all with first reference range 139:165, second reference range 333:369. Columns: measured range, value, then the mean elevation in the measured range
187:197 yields 0.81 km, 17.4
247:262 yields 1.27 km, 20.5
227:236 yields -0.99 km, 23.5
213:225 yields -0.25 km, 20.9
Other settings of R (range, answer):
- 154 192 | 12.71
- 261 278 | 18.92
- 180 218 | 14.23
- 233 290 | 18.88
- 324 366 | 23.57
